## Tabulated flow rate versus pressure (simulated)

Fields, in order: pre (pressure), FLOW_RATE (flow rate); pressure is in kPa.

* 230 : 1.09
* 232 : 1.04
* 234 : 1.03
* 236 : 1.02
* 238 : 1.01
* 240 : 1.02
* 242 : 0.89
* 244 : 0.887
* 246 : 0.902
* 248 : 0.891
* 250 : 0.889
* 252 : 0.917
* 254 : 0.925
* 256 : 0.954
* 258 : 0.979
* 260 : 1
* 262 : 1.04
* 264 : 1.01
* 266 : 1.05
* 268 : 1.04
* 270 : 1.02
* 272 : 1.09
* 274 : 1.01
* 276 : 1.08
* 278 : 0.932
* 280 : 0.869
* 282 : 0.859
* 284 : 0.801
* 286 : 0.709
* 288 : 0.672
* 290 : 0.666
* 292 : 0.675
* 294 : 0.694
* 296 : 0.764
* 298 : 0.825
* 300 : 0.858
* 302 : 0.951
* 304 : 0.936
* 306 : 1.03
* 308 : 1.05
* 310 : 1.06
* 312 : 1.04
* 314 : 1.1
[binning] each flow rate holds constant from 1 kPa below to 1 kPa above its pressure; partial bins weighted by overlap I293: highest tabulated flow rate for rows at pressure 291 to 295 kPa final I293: 0.694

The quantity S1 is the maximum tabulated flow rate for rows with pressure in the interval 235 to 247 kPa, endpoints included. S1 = 1.02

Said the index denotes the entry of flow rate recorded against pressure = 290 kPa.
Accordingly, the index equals 0.666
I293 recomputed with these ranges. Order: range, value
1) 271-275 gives 1.09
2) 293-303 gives 0.951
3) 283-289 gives 0.801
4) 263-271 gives 1.05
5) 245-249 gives 0.902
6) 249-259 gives 0.979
